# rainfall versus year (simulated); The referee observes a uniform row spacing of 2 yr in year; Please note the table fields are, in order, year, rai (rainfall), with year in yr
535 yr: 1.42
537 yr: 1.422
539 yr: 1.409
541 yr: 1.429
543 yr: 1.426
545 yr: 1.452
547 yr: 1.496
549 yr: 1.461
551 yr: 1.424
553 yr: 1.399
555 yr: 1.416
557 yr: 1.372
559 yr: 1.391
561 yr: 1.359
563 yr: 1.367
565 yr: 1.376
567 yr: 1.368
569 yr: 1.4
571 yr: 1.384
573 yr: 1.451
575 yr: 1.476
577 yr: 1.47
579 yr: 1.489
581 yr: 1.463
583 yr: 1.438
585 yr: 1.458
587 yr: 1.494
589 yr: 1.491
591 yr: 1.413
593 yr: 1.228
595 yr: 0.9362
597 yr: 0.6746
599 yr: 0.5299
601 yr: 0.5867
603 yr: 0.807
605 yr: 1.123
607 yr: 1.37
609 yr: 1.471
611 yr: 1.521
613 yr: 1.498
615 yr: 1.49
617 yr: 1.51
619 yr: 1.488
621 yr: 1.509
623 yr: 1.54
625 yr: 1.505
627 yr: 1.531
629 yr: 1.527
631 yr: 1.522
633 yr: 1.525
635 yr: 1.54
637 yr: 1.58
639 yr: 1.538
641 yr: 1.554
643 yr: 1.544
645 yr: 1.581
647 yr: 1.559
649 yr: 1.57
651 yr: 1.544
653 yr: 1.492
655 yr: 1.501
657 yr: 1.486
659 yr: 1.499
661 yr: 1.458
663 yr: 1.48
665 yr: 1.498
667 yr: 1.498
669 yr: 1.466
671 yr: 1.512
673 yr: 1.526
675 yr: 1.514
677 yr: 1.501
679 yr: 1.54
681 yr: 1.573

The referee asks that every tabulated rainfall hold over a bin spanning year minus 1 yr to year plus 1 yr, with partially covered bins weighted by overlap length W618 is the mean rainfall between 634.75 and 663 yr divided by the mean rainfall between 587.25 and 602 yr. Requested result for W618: 1.5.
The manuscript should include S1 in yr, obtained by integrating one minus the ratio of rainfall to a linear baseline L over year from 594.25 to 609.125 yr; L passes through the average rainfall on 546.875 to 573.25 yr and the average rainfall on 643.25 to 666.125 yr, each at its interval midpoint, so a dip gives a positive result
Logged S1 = 5.6 yr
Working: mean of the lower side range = 1.4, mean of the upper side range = 1.52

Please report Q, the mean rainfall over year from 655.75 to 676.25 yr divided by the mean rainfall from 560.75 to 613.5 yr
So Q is 1.17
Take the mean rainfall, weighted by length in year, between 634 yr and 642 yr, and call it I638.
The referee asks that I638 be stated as 1.55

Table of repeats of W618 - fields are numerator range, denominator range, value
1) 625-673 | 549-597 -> 1.10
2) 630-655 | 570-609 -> 1.25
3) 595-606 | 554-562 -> 0.55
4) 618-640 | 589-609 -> 1.51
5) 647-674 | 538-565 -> 1.06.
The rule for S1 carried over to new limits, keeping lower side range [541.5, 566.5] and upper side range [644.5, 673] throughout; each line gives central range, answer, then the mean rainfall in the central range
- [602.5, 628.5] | 0.8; 1.43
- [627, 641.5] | -0.5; 1.54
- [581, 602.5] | 4.6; 1.13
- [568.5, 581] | -0.2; 1.45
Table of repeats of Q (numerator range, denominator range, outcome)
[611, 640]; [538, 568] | 1.08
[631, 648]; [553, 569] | 1.12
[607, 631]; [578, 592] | 1.03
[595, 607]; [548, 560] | 0.58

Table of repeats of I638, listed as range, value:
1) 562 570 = 1.38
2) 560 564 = 1.36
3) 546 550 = 1.48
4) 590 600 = 0.956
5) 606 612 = 1.45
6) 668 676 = 1.5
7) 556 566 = 1.37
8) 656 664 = 1.48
